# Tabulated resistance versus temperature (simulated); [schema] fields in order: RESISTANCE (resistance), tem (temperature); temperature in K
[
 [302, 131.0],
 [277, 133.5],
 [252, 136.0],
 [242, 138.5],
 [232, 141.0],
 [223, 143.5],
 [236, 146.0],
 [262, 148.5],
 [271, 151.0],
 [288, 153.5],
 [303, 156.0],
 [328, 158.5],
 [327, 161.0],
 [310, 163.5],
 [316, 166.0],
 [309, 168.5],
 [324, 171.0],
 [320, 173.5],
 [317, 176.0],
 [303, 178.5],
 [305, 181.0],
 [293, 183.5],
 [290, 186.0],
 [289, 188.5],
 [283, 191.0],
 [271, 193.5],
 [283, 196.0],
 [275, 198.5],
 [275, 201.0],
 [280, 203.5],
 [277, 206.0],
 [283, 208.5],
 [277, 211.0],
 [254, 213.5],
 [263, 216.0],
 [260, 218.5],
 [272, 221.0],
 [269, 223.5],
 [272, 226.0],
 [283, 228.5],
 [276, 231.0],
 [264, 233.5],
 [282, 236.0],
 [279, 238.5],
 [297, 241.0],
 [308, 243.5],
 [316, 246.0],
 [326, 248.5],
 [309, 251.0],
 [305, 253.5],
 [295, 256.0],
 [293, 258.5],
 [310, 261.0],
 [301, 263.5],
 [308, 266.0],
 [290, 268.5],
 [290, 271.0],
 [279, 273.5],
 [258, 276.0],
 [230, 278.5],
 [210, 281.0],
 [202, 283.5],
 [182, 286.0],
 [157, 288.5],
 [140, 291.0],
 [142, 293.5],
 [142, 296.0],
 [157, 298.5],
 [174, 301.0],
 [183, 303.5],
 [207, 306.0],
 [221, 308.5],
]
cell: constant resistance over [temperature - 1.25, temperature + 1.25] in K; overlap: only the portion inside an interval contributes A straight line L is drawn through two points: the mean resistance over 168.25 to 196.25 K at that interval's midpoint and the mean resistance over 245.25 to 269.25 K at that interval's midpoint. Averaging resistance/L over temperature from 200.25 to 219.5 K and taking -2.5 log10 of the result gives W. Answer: 0.11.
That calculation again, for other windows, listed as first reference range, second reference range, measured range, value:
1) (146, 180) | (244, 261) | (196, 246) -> 0.11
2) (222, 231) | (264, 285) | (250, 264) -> -0.14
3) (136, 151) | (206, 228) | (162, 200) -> -0.17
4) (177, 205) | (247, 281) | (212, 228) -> 0.08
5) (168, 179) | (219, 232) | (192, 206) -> 0.07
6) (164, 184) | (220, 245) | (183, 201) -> 0.07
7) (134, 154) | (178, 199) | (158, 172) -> -0.19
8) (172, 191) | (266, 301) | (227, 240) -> -0.09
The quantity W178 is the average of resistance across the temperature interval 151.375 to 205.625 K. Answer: 299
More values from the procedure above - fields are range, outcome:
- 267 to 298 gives 210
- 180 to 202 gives 285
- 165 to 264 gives 290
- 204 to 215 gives 273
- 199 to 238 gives 273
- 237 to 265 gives 303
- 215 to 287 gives 277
